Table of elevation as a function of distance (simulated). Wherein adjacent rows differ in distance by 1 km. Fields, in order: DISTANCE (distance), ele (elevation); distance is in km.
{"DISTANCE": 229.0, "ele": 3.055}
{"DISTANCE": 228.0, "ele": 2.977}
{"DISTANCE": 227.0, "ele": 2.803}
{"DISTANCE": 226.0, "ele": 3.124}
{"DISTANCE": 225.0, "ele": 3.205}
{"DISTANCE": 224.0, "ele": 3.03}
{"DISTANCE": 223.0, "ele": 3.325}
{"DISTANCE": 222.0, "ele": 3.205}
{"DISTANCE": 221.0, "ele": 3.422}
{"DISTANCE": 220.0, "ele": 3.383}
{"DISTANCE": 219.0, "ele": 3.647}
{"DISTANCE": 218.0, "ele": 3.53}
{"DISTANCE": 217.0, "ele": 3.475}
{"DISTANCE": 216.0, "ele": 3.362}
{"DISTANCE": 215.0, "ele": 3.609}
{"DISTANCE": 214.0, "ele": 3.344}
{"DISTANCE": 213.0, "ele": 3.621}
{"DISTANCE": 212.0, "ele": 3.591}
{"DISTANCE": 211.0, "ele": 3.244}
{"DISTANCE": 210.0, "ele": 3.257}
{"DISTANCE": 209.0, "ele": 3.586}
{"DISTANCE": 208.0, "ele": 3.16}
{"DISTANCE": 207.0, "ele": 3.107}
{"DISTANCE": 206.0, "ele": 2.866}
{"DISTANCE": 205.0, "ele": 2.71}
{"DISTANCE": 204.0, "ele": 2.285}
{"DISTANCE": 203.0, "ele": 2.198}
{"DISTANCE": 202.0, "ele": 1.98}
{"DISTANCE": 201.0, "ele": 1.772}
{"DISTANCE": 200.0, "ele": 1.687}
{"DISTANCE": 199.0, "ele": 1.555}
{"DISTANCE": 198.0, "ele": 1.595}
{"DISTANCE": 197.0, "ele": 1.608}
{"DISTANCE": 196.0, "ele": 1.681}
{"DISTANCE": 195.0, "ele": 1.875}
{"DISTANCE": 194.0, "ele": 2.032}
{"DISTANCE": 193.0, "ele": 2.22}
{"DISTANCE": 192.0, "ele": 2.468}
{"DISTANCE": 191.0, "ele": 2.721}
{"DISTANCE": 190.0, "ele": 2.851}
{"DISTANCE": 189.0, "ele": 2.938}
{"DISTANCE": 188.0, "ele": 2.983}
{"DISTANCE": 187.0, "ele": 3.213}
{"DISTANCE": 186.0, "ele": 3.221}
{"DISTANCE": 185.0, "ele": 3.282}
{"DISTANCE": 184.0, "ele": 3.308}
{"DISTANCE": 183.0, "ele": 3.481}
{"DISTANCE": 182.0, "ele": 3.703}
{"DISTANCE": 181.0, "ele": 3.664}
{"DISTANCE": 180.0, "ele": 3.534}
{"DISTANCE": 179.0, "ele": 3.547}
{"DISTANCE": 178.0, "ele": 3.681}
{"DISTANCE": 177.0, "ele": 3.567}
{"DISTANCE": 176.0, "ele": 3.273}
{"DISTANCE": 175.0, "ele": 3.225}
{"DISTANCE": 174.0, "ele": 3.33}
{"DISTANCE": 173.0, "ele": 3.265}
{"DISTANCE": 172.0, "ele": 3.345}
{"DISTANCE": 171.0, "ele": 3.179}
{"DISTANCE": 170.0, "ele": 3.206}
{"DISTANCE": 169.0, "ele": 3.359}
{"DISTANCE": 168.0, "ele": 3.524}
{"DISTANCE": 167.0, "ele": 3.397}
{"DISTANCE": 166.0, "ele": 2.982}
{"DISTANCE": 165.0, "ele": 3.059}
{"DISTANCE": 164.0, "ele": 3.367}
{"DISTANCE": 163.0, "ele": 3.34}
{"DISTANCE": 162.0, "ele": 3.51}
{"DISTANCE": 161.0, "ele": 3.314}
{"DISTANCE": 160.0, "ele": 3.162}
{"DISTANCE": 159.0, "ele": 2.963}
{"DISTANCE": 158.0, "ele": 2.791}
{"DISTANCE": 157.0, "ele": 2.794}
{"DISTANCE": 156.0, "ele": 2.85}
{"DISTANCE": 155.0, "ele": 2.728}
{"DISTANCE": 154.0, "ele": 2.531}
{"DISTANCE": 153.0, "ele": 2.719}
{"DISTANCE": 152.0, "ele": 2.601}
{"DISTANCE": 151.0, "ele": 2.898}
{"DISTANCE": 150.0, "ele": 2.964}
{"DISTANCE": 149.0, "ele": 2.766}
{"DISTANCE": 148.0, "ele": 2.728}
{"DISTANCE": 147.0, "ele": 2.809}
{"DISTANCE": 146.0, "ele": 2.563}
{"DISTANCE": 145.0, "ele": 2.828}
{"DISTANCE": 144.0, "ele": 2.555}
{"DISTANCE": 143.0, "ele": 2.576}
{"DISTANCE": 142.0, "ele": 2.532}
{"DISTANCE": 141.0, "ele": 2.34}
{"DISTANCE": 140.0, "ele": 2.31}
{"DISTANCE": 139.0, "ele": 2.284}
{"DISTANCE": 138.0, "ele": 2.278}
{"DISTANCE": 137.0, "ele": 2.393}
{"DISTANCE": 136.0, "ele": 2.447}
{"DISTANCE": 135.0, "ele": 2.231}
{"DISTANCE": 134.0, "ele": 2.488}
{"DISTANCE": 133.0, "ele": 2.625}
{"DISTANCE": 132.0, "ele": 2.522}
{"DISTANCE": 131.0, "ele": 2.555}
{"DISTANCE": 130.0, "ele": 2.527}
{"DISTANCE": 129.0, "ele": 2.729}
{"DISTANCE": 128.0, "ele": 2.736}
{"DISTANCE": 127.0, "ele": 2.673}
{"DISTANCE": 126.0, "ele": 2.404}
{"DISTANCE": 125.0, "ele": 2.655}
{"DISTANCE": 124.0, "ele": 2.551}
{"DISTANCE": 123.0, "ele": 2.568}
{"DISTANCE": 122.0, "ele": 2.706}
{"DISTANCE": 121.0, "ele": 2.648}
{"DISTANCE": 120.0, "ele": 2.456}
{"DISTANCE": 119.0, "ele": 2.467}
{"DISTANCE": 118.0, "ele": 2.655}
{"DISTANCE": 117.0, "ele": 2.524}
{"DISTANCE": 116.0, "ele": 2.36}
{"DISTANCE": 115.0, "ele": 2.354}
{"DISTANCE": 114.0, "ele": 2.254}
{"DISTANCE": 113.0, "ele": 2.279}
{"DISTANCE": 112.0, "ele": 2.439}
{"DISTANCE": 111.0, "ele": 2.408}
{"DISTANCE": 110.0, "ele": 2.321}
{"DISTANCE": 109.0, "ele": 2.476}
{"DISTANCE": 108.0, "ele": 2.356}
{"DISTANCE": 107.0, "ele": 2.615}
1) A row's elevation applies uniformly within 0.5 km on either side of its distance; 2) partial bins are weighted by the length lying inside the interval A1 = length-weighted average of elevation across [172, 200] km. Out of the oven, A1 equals 2.87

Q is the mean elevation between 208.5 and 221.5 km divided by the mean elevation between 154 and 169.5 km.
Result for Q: 1.11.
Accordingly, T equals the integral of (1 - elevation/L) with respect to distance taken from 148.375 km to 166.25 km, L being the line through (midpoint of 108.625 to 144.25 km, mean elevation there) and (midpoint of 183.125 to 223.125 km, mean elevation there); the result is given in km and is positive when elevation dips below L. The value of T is -2.33 km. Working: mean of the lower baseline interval 2.48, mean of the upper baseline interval 2.82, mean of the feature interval 2.96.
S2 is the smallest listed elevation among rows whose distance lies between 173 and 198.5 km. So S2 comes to 1.595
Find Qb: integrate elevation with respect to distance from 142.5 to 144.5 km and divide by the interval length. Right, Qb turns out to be 2.57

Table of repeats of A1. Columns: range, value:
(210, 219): 3.47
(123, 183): 2.91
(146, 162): 2.85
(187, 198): 2.34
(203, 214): 3.11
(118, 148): 2.54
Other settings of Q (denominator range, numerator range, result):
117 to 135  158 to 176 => 1.26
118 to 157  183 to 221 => 1.08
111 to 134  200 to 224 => 1.22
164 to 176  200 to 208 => 0.74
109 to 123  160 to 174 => 1.34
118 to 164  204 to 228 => 1.22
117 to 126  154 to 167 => 1.19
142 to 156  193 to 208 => 0.78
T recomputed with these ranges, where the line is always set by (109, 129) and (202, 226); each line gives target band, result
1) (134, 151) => 0.82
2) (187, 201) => 3.91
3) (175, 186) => -1.96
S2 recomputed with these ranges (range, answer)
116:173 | 2.231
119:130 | 2.404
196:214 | 1.555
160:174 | 2.982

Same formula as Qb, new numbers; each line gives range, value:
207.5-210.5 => 3.33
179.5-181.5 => 3.6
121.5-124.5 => 2.61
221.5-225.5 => 3.19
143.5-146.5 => 2.65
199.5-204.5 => 1.98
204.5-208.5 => 2.96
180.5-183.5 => 3.62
